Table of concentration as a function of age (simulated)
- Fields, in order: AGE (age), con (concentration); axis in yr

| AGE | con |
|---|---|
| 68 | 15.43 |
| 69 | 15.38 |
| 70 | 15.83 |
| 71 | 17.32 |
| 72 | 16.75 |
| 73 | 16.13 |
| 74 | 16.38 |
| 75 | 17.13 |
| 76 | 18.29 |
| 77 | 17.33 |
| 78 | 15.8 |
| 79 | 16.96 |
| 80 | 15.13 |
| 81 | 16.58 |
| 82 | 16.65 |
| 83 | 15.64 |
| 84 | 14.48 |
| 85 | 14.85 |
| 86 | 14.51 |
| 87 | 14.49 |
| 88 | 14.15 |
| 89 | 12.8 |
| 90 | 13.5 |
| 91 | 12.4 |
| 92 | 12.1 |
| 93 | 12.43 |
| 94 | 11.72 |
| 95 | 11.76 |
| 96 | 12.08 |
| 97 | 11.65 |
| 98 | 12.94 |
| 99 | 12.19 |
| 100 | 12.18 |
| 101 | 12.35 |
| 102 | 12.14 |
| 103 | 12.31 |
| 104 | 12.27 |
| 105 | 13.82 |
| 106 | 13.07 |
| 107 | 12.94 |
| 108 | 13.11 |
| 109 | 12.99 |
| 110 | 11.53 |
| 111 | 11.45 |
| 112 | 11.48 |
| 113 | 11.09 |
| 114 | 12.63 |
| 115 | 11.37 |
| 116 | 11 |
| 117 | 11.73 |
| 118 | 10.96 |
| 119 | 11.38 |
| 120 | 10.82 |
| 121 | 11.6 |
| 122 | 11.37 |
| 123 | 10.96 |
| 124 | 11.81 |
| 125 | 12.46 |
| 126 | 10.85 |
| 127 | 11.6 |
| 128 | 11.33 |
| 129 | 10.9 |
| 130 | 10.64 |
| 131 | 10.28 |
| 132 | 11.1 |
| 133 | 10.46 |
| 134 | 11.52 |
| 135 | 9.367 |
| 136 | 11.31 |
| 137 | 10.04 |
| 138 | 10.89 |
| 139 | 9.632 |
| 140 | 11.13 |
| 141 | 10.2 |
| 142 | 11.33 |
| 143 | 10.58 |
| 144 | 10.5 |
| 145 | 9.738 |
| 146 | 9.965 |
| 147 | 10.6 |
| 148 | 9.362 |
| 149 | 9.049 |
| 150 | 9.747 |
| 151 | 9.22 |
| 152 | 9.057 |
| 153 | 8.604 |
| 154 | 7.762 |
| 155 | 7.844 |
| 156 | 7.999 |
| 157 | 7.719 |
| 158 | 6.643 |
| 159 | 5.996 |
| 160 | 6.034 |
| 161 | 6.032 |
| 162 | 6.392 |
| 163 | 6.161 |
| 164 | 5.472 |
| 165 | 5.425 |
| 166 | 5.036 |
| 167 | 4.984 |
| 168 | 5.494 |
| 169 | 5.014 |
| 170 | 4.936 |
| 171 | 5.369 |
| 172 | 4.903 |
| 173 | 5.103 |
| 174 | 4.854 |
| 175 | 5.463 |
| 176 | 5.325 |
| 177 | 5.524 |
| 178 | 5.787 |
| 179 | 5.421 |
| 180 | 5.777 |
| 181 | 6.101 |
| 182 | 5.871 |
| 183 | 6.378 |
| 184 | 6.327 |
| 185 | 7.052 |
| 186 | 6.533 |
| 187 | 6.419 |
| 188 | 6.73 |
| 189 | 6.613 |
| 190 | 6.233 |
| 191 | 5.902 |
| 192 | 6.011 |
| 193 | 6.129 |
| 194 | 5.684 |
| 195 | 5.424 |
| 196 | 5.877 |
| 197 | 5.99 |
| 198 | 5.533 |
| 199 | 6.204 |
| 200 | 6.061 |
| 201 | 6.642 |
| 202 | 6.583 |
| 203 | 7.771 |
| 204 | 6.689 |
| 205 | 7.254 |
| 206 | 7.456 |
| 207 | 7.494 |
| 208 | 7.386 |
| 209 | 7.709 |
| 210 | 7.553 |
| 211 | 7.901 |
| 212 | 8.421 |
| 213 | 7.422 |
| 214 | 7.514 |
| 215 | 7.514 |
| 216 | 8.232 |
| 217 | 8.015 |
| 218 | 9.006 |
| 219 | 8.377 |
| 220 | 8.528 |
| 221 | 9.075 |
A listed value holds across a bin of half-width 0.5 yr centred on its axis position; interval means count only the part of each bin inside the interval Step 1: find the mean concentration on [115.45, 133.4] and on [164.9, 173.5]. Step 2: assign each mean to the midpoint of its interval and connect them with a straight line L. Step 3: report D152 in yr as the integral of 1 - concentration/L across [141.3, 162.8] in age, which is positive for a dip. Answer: -3.00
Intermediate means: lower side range 11.2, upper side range 5.13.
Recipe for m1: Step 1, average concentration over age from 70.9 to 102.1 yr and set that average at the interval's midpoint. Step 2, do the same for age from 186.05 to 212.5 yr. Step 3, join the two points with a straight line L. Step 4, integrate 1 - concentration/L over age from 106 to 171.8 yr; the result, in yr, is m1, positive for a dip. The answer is 8.35 yr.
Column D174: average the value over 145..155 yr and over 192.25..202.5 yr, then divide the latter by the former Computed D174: 0.7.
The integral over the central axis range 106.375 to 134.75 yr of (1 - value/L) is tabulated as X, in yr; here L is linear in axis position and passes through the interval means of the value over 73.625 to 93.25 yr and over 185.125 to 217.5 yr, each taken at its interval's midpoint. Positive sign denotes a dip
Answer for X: 2.3 yr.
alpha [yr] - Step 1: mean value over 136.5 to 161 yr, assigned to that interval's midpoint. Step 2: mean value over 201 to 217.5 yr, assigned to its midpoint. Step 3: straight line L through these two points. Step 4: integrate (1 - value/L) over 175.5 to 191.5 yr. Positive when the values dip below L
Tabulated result 4.0 yr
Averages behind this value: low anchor 9.09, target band 6.12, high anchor 7.53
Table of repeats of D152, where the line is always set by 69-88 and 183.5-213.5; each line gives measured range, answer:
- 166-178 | 4.87 yr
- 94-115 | 2.62 yr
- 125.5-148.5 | 1.82 yr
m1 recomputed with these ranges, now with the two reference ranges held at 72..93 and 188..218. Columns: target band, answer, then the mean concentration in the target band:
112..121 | 1.04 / 11.4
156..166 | 3.65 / 6.24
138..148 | 0.61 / 10.4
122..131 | 0.69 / 11.3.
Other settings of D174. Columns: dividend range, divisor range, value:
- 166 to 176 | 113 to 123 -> 0.45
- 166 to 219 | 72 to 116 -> 0.47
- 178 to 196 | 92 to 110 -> 0.49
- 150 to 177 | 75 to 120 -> 0.48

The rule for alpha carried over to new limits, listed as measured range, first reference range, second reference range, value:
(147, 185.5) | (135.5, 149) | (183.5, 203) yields 8.9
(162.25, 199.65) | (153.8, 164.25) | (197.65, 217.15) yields 6.5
